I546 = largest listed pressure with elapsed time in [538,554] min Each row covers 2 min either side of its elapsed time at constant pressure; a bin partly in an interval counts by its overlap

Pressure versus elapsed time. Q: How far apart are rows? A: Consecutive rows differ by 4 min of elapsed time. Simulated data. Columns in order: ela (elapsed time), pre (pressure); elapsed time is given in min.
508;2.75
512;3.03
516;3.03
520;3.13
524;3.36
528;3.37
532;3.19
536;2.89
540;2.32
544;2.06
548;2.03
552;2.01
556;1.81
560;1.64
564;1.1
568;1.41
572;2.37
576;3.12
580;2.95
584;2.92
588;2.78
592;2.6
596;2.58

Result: 2.32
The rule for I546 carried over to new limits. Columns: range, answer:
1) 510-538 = 3.37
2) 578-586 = 2.95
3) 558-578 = 3.12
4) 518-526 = 3.36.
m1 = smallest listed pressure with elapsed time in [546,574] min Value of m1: 1.1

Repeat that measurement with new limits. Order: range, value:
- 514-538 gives 2.89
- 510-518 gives 3.03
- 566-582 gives 1.41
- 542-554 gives 2.01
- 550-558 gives 1.81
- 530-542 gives 2.32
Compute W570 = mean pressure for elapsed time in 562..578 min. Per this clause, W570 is 2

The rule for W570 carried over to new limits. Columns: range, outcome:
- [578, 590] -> 2.88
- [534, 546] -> 2.42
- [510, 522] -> 3.06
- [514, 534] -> 3.22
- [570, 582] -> 2.81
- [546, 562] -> 1.87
